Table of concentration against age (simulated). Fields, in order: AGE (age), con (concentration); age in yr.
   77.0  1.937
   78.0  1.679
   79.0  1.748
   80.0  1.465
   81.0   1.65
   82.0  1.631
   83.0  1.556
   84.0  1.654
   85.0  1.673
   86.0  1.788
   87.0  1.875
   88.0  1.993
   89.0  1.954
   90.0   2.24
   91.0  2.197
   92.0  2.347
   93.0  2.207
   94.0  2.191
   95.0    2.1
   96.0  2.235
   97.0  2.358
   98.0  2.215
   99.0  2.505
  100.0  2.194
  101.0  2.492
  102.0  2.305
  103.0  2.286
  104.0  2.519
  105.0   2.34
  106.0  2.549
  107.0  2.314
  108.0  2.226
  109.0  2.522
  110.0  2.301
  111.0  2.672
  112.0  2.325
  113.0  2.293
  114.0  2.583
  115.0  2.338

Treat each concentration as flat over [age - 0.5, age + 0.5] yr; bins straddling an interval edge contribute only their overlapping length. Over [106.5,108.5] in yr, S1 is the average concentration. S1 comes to 2.27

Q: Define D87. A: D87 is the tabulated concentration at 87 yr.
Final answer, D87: 1.875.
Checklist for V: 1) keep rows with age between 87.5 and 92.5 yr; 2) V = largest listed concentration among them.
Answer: 2.347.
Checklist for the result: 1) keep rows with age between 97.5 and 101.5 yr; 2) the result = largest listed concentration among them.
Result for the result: 2.505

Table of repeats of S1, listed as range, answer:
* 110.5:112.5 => 2.5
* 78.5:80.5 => 1.61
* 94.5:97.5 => 2.23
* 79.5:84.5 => 1.59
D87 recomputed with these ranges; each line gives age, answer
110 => 2.301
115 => 2.338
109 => 2.522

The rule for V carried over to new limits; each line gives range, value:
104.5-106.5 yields 2.549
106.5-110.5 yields 2.522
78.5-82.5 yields 1.748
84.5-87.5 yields 1.875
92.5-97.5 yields 2.358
